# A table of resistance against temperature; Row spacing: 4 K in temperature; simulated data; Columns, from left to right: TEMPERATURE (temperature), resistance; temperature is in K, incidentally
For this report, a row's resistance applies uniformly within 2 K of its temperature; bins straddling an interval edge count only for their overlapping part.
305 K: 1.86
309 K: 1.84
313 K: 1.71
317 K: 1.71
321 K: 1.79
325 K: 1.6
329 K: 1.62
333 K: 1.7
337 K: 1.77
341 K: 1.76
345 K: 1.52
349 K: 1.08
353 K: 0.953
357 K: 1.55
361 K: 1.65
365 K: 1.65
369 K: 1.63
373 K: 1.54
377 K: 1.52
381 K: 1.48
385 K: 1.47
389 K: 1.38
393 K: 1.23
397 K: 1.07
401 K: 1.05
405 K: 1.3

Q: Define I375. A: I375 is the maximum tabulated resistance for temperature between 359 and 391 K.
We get 1.65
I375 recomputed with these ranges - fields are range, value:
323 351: 1.77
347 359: 1.55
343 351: 1.52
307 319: 1.84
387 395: 1.38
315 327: 1.79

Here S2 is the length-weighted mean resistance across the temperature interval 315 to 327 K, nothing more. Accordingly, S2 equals 1.7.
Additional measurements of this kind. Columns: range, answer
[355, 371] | 1.62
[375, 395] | 1.42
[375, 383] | 1.5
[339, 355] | 1.33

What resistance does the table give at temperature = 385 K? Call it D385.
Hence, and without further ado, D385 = 1.47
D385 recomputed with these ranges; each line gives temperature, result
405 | 1.3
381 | 1.48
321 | 1.79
